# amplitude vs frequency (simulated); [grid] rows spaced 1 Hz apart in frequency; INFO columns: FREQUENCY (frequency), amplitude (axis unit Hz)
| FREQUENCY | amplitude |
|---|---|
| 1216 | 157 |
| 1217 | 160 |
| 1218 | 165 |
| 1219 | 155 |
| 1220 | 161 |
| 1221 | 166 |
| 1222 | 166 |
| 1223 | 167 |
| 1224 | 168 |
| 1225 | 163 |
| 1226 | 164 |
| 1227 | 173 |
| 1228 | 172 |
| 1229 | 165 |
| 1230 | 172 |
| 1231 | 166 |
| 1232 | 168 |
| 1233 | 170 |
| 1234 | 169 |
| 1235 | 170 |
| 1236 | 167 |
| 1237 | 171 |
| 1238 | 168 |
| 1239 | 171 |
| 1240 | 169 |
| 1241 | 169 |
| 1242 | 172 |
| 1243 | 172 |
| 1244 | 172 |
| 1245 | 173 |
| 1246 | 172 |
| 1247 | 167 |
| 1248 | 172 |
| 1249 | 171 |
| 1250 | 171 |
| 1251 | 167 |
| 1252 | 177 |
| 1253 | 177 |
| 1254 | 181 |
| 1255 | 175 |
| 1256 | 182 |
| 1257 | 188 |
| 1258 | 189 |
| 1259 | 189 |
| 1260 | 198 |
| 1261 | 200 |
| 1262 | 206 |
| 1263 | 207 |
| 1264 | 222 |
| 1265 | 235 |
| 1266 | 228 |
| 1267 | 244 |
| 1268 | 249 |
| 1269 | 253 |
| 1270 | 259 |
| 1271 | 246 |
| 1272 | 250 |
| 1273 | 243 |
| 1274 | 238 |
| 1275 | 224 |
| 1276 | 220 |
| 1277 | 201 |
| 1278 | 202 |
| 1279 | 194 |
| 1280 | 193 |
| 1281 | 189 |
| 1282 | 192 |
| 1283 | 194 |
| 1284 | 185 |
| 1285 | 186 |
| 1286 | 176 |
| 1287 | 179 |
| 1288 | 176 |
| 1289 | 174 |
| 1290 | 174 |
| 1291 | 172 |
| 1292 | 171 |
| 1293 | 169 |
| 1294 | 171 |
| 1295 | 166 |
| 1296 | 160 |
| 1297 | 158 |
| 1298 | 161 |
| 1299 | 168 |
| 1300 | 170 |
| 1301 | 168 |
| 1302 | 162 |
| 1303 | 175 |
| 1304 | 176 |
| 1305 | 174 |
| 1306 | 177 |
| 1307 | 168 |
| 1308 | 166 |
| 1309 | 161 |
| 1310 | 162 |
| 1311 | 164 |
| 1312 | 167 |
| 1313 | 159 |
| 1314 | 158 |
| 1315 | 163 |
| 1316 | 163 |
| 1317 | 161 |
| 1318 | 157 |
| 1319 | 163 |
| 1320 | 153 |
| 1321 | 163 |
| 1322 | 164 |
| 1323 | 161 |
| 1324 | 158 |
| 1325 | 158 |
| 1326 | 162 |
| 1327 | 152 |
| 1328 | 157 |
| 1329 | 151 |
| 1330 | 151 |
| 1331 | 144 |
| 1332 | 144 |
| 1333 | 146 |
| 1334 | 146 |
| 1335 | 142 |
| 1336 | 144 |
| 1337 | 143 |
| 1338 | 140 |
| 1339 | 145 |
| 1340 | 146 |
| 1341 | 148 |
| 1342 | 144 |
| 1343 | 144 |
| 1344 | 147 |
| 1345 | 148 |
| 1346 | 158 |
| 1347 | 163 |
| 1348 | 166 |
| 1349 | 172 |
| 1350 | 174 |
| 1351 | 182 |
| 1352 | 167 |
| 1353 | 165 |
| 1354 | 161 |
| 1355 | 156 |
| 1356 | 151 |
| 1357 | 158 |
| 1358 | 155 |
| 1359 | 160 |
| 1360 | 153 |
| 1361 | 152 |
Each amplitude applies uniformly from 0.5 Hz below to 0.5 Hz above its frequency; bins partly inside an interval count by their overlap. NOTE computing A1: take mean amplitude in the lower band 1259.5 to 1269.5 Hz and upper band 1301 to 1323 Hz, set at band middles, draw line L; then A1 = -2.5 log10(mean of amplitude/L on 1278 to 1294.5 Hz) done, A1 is 0.089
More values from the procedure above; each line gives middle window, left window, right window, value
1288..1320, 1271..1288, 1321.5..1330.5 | 0.081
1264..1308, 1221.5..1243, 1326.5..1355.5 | -0.204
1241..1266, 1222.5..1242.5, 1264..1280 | 0.094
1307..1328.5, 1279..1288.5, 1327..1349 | 0.014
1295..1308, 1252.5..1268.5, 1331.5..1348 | 0.043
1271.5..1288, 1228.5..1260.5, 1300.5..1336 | -0.213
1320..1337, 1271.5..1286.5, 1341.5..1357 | 0.141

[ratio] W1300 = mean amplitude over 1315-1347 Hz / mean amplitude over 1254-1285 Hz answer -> 0.72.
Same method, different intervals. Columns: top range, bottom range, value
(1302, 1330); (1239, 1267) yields 0.87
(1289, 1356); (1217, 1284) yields 0.85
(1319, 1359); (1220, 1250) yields 0.92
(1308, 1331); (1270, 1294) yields 0.80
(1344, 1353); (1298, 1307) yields 0.97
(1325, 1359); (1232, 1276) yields 0.79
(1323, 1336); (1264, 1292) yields 0.72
